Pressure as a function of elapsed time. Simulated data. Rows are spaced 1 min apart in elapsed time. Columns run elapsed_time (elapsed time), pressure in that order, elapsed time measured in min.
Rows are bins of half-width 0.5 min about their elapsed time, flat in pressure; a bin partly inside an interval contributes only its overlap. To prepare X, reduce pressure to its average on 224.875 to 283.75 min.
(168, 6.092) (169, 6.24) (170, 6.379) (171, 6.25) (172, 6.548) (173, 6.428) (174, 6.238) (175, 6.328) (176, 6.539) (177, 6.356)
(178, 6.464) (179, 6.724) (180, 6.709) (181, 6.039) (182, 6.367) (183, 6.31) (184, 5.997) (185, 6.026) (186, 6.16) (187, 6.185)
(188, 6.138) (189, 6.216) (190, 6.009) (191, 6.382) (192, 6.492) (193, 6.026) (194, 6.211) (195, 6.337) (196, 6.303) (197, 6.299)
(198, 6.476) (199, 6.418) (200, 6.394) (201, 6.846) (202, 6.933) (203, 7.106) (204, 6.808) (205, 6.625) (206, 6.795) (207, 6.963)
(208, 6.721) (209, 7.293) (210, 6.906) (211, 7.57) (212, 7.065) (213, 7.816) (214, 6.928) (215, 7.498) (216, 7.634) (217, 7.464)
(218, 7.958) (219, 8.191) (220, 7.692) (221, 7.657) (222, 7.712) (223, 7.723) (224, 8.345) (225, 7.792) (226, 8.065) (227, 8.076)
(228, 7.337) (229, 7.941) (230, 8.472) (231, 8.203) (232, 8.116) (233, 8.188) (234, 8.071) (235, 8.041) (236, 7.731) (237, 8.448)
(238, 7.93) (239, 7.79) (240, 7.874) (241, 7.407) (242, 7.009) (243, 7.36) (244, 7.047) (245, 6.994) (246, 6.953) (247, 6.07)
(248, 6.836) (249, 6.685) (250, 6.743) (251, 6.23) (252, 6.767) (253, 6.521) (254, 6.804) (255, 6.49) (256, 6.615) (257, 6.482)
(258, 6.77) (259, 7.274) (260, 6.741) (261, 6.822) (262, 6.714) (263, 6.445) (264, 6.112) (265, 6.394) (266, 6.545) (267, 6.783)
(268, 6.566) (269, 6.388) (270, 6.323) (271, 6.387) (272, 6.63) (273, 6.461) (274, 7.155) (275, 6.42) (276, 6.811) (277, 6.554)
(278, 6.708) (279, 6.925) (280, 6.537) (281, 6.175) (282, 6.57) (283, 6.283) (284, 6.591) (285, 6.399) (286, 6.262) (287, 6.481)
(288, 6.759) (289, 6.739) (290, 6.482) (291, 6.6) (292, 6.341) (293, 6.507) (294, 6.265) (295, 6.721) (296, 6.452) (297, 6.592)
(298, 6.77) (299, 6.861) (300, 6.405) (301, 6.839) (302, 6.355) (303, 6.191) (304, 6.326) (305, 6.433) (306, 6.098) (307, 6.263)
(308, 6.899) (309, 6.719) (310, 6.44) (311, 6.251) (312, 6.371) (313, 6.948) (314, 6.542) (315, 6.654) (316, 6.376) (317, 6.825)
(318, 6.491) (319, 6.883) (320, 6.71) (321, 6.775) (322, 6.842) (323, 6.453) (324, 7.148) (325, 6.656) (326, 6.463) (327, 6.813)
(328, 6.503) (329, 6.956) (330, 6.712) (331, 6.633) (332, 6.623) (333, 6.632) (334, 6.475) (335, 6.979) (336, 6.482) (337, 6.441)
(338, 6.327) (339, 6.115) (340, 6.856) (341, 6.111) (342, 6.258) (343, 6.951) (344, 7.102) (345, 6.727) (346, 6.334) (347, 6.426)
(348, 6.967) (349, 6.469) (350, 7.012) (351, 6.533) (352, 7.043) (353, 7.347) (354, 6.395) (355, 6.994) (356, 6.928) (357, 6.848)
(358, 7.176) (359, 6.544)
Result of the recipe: 7.02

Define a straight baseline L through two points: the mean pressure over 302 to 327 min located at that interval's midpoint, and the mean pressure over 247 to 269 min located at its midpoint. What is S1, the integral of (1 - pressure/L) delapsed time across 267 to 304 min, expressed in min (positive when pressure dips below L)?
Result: 0.3 min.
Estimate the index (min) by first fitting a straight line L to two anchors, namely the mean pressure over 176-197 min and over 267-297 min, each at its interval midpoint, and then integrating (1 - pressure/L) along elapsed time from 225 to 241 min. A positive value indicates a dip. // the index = -4.0 min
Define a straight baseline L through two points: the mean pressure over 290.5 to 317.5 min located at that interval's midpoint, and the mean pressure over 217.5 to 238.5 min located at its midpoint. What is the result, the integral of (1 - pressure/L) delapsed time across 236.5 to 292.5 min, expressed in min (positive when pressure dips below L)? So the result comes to 4.2 min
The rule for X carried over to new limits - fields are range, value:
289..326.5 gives 6.57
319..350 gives 6.64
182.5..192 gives 6.18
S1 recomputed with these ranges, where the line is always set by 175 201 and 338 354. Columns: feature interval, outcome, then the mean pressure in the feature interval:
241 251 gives -0.6 min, 6.85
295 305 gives 0.0 min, 6.54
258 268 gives -0.3 min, 6.65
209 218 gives -1.4 min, 7.39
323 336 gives -0.1 min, 6.7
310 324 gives -0.1 min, 6.64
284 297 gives 0.1 min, 6.51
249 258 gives -0.2 min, 6.6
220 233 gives -3.2 min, 7.95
